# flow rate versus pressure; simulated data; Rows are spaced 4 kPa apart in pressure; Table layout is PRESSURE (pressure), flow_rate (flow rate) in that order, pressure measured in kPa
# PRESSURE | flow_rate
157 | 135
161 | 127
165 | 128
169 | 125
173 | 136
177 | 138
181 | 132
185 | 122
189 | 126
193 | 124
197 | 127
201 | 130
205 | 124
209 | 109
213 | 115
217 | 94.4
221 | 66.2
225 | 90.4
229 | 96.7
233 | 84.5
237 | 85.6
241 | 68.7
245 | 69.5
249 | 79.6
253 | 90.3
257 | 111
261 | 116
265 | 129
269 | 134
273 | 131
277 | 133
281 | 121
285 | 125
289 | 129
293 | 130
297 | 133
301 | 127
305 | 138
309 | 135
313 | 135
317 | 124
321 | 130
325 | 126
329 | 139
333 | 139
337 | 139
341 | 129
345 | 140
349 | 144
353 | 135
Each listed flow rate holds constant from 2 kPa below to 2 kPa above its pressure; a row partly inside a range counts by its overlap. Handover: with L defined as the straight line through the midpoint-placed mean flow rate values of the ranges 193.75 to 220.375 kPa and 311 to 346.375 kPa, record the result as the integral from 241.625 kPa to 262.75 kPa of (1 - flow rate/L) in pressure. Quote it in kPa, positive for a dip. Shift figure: 5.2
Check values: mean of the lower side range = 114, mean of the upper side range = 133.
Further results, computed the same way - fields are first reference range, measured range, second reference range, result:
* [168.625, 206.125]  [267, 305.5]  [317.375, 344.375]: 0.62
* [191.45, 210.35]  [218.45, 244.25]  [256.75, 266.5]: 8.44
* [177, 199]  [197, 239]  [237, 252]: -0.27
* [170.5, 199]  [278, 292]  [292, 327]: 0.50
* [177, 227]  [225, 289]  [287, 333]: 9.51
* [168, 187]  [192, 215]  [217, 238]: -3.02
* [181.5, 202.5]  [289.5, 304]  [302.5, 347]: 0.20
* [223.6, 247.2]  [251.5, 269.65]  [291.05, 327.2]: -2.95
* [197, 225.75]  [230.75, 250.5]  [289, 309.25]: 6.37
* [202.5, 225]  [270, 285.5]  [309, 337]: -1.09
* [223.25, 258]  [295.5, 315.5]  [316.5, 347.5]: -2.27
